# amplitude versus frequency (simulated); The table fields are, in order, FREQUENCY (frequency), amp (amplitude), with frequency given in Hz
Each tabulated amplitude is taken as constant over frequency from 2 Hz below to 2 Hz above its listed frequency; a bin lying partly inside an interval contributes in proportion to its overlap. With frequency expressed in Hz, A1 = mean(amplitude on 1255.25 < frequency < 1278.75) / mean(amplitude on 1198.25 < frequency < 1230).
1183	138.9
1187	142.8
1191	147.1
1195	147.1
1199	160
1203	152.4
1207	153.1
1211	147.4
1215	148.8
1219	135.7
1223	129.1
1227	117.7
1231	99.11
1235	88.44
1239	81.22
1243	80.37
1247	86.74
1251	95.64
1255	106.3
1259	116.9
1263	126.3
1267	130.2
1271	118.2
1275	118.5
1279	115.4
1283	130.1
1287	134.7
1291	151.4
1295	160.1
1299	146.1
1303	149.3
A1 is 0.9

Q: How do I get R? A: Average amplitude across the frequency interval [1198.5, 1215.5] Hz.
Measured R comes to 152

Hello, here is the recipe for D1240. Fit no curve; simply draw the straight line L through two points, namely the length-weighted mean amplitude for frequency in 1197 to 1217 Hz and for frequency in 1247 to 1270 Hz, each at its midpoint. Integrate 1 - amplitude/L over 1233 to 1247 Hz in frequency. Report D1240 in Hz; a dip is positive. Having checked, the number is 4.7 Hz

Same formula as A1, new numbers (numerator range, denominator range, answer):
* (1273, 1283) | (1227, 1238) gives 1.23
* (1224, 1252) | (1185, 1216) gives 0.63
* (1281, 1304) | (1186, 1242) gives 1.11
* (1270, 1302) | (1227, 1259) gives 1.43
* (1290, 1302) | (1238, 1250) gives 1.81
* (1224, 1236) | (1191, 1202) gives 0.69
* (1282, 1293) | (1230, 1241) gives 1.57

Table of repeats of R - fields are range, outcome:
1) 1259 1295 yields 129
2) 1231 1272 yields 102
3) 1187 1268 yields 123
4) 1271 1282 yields 118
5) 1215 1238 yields 116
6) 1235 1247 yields 83.1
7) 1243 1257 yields 94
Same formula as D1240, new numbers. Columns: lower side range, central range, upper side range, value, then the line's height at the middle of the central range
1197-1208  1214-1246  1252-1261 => 6.06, 132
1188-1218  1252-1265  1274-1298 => 2.39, 141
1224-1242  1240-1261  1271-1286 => 2.10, 107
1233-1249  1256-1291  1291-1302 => -0.40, 124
